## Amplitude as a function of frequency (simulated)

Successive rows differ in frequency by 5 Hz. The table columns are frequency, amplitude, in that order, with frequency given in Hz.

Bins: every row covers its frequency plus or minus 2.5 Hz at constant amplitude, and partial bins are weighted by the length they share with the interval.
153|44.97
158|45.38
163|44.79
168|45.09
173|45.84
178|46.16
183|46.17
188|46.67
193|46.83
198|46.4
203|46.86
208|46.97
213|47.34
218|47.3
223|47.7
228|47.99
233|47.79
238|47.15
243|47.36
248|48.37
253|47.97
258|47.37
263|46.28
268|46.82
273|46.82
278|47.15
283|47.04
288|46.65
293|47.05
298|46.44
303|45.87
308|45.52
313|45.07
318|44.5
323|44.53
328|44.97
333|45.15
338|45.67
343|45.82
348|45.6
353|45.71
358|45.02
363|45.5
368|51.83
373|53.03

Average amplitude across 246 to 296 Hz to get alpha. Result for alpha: 47.1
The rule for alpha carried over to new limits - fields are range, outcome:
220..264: 47.6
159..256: 46.9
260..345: 46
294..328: 45.4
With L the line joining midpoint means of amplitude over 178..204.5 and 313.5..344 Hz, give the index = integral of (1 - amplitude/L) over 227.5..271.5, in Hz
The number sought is -1.4 Hz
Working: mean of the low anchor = 46.5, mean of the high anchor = 45.1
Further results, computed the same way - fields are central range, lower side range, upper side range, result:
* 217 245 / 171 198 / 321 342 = -1.0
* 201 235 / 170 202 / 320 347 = -1.0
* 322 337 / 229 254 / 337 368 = 0.5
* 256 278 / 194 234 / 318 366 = -0.2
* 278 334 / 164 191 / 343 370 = 0.7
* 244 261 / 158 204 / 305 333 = -0.9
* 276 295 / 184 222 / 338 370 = -0.1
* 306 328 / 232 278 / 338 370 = 0.9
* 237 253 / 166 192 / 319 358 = -0.7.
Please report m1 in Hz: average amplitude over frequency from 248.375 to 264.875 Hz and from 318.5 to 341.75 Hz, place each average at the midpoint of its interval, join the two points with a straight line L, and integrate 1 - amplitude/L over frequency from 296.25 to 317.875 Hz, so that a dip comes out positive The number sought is 0.1 Hz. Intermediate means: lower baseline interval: 47.4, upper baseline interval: 45.1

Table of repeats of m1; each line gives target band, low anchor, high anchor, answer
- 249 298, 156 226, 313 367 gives -1.2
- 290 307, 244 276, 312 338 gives -0.2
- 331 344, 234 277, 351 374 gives 0.6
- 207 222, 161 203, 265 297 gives -0.3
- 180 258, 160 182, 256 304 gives -2.0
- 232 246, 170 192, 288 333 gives -0.5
